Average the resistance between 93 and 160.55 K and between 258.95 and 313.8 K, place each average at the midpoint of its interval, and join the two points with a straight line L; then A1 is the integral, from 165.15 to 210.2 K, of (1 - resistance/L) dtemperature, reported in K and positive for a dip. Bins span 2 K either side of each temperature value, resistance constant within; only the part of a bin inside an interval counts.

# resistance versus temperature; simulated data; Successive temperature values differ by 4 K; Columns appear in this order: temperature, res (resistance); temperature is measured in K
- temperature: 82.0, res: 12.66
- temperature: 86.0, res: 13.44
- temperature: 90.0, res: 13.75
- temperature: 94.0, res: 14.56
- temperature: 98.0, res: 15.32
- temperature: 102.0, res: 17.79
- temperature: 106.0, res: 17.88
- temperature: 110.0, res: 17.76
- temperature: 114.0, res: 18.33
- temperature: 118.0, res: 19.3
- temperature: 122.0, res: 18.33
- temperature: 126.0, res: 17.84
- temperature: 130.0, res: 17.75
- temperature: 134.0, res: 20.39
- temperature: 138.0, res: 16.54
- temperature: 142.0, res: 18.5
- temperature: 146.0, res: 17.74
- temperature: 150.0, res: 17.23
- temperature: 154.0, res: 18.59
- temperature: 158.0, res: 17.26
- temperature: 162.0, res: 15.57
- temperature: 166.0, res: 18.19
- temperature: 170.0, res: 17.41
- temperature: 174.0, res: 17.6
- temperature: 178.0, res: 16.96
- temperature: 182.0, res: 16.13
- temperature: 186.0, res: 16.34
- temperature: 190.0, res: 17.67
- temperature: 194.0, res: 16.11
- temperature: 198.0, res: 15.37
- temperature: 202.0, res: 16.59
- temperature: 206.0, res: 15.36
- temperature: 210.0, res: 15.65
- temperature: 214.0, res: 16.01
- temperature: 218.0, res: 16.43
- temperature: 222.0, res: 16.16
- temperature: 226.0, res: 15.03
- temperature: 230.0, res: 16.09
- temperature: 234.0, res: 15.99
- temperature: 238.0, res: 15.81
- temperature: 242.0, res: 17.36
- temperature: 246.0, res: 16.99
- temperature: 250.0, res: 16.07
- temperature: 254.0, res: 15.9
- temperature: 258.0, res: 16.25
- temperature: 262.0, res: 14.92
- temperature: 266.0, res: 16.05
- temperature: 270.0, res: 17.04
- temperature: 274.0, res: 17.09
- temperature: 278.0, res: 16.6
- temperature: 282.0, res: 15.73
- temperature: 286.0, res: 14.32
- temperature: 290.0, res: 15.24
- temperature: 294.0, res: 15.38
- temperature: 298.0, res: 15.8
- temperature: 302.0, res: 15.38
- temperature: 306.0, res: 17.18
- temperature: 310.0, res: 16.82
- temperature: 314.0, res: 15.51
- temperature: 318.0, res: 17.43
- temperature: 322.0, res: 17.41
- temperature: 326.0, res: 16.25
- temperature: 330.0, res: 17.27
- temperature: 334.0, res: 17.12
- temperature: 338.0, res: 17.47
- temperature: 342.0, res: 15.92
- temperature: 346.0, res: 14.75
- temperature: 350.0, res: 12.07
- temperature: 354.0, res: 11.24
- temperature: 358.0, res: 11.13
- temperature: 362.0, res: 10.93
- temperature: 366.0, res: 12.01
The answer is 1.2 K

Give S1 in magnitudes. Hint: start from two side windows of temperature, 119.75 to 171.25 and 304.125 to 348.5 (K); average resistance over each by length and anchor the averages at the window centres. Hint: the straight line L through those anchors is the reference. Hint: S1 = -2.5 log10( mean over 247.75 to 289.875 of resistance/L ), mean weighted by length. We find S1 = 0.07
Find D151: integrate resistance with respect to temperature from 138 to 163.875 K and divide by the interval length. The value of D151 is 17.4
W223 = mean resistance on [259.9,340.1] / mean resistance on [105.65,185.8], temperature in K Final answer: 0.92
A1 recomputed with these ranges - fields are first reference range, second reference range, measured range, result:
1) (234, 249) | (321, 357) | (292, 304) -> 0.3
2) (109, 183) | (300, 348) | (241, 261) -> 0.8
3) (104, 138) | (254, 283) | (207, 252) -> 1.8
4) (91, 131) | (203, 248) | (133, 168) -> -1.6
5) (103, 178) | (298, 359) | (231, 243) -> 0.3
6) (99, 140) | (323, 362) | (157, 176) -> 0.2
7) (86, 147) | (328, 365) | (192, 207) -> 0.3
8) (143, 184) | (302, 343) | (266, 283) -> 0.3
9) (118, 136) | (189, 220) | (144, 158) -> 0.1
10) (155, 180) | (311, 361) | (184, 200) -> 0.5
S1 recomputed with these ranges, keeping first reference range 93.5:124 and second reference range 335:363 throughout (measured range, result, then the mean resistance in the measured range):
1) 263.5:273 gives -0.11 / 16.5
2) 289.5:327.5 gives -0.15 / 16.3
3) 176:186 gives -0.01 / 16.5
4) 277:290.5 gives -0.05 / 15.4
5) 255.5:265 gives -0.04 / 15.7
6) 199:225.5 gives -0.01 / 16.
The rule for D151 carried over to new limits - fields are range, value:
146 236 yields 16.6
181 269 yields 16.1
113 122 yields 18.8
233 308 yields 16.1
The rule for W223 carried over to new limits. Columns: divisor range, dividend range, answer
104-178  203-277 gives 0.90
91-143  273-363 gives 0.88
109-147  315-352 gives 0.88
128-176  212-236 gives 0.90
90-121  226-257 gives 0.95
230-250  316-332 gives 1.04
